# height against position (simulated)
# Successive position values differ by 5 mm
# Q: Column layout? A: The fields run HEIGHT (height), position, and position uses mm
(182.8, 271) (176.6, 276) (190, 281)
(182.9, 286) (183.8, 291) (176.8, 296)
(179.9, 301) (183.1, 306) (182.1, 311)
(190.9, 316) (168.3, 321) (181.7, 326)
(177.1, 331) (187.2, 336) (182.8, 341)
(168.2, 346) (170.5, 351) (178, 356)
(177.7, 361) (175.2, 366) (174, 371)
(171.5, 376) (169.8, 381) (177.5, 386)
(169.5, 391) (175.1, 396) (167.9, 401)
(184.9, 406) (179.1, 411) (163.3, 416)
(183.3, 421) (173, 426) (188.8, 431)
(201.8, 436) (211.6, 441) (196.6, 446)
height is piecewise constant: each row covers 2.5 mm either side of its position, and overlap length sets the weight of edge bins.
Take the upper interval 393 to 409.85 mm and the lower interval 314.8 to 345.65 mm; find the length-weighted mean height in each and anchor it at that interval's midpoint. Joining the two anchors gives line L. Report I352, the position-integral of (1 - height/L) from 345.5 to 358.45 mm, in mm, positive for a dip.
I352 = 0.43 mm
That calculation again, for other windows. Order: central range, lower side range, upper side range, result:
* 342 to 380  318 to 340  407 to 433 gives 1.03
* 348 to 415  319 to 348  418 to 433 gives 1.89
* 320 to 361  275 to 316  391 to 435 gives 0.80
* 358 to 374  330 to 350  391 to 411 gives 0.14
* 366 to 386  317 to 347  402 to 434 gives 0.64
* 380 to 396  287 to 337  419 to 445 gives 1.29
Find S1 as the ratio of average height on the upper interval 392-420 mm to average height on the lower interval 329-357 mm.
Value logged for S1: 1.0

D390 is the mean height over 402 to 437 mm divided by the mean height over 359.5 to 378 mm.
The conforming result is 1.03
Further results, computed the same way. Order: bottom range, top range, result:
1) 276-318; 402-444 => 1.01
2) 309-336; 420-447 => 1.07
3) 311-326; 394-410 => 0.98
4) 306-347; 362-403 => 0.96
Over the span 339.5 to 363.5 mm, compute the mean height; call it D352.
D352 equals 175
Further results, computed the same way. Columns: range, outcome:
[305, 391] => 177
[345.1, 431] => 175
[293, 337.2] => 181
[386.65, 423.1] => 175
